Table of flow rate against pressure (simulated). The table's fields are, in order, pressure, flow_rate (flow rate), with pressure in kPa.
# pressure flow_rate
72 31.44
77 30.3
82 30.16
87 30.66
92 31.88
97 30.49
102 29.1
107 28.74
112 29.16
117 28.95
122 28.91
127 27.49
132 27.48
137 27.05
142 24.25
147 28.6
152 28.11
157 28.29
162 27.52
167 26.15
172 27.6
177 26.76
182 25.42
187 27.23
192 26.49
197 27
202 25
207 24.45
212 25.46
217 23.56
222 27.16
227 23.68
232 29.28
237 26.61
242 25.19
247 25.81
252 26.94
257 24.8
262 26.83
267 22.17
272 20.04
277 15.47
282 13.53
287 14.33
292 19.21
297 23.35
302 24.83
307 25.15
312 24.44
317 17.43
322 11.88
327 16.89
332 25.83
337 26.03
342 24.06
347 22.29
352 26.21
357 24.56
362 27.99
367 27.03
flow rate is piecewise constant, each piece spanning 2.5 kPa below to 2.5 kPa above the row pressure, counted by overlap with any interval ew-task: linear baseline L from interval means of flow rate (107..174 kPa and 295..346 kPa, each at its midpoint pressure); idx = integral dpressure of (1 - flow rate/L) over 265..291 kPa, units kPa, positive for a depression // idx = 6.9 kPa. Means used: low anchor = 27.7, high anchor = 22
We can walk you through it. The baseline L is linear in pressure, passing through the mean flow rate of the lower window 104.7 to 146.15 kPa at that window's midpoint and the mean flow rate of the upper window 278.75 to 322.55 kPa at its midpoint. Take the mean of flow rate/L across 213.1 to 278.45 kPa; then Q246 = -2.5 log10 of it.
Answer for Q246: -0.11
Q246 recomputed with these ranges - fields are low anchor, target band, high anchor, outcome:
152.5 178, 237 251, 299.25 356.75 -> -0.04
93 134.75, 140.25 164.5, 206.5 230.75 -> 0.00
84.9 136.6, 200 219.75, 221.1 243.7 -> 0.10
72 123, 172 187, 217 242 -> 0.04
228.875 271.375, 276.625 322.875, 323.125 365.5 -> 0.26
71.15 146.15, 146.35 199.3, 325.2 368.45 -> 0.03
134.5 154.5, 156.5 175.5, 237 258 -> -0.02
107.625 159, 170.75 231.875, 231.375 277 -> 0.00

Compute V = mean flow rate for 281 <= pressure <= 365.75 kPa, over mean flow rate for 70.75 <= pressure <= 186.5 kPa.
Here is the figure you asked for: 0.8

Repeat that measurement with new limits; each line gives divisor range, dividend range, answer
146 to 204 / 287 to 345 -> 0.79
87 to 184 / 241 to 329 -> 0.75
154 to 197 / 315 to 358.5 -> 0.80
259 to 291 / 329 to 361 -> 1.32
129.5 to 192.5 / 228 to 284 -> 0.87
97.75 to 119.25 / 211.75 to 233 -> 0.88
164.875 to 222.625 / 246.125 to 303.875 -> 0.82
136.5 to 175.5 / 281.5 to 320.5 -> 0.75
